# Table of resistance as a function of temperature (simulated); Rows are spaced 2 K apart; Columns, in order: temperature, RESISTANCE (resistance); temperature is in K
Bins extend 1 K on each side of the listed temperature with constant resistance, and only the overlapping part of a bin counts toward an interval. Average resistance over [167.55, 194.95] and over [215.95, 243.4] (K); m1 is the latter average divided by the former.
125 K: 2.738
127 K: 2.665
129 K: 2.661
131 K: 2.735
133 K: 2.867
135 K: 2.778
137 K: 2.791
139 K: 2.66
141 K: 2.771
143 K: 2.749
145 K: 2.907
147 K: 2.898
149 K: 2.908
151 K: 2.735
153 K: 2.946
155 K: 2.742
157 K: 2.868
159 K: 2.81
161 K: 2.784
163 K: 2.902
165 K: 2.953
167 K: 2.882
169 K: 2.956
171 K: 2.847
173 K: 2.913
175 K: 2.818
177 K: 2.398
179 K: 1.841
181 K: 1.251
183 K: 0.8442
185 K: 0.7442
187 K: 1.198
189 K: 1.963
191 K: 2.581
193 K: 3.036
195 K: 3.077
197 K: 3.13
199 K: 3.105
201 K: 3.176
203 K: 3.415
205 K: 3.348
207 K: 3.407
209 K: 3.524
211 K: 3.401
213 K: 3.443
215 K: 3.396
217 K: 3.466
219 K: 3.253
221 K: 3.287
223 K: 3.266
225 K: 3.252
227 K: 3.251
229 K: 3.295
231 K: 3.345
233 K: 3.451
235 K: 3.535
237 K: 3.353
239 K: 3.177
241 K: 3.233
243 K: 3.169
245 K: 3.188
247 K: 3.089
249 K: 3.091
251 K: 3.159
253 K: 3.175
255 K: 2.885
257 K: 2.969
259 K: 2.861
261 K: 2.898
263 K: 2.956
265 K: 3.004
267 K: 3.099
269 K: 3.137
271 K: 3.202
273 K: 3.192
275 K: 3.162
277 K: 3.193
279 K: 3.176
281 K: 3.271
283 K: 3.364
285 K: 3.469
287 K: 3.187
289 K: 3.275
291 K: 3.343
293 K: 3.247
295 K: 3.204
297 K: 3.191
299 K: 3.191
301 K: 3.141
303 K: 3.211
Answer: 1.54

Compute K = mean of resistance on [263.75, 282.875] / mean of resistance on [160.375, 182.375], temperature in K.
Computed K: 1.2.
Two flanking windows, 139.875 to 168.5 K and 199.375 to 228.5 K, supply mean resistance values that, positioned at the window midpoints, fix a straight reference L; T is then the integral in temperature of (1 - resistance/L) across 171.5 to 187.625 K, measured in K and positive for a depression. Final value 6.6 K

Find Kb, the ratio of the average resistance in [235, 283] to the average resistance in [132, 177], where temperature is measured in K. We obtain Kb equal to 1.1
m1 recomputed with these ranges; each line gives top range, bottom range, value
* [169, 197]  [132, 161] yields 0.78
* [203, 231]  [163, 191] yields 1.55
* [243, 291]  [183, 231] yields 1.06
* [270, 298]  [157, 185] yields 1.34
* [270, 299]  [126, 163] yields 1.16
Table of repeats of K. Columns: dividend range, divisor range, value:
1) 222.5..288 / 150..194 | 1.32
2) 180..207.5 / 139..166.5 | 0.86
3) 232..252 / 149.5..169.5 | 1.14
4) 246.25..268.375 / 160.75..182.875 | 1.20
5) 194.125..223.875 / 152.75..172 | 1.16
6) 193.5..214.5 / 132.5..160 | 1.17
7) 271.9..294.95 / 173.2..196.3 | 1.61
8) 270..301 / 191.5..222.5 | 0.99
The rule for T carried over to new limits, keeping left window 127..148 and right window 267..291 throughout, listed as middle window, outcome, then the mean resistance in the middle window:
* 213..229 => -1.4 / 3.32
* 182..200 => 4.7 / 2.19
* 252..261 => 0.6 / 2.96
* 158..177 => 0.2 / 2.85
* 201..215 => -1.9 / 3.4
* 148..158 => 0.0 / 2.84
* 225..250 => -1.3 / 3.26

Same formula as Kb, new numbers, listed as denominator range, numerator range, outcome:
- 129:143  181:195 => 0.65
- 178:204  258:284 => 1.38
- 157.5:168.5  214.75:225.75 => 1.16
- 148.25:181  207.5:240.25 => 1.23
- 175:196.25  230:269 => 1.61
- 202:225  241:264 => 0.90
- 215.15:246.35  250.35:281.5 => 0.93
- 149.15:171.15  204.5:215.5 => 1.20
